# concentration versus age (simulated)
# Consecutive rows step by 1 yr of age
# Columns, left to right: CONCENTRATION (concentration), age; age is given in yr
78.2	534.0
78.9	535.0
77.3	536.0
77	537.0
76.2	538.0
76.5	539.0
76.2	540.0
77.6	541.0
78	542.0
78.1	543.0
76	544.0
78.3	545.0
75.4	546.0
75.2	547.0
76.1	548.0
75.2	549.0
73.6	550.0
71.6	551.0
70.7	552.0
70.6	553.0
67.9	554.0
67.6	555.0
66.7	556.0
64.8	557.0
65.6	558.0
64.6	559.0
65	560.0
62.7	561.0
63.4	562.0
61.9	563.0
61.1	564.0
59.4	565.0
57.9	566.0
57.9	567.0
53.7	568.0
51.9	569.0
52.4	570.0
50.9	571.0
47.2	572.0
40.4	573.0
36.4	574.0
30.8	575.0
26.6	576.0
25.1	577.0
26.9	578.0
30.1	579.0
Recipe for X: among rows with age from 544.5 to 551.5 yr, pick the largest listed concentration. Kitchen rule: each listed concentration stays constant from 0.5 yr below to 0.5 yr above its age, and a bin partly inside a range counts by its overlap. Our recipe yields 78.3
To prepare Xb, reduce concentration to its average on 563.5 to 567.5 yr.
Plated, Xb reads 59.1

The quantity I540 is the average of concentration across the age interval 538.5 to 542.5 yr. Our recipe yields 77.1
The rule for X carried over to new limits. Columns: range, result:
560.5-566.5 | 63.4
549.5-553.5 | 73.6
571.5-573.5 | 47.2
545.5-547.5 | 75.4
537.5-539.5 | 76.5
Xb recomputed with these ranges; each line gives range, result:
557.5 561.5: 64.5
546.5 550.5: 75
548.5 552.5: 72.8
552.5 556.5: 68.2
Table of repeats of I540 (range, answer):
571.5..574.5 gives 41.3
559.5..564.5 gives 62.8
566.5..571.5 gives 53.4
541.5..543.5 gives 78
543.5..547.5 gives 76.2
